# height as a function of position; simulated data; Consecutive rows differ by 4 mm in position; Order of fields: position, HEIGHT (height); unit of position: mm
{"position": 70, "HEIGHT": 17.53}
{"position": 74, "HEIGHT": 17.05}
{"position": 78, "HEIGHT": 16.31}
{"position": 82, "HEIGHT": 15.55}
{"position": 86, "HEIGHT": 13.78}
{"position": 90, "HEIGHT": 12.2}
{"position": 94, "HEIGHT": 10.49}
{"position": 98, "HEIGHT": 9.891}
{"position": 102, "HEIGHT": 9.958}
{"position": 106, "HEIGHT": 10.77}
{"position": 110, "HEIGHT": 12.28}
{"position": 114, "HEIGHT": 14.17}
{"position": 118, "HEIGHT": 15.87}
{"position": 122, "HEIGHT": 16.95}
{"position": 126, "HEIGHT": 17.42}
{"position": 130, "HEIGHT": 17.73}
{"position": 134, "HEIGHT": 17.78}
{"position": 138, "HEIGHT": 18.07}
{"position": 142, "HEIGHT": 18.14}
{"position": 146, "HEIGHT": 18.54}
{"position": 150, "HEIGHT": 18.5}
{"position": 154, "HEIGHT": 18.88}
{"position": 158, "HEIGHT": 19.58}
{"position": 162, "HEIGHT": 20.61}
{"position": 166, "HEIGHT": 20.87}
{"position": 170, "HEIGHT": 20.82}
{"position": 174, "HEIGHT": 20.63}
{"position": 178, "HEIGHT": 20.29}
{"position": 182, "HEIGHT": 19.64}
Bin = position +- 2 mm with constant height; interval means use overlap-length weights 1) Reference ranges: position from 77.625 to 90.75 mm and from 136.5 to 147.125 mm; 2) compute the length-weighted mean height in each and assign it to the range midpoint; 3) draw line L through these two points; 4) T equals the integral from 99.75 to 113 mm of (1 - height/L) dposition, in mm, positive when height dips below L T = 3.9 mm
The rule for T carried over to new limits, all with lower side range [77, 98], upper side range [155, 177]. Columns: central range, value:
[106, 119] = 1.7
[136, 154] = 0.1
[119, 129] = -0.3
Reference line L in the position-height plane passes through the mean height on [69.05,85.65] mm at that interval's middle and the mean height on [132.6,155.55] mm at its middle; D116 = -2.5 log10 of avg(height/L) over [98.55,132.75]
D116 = 0.22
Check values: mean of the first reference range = 16.3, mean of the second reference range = 18.3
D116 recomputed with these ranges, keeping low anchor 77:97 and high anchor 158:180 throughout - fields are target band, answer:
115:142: -0.02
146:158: 0.01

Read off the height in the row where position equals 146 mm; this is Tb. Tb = 18.54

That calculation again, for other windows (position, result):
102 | 9.958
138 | 18.07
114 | 14.17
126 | 17.42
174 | 20.63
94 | 10.49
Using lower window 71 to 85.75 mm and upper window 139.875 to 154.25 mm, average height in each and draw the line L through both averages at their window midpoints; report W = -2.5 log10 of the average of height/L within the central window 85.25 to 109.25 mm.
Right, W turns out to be 0.44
